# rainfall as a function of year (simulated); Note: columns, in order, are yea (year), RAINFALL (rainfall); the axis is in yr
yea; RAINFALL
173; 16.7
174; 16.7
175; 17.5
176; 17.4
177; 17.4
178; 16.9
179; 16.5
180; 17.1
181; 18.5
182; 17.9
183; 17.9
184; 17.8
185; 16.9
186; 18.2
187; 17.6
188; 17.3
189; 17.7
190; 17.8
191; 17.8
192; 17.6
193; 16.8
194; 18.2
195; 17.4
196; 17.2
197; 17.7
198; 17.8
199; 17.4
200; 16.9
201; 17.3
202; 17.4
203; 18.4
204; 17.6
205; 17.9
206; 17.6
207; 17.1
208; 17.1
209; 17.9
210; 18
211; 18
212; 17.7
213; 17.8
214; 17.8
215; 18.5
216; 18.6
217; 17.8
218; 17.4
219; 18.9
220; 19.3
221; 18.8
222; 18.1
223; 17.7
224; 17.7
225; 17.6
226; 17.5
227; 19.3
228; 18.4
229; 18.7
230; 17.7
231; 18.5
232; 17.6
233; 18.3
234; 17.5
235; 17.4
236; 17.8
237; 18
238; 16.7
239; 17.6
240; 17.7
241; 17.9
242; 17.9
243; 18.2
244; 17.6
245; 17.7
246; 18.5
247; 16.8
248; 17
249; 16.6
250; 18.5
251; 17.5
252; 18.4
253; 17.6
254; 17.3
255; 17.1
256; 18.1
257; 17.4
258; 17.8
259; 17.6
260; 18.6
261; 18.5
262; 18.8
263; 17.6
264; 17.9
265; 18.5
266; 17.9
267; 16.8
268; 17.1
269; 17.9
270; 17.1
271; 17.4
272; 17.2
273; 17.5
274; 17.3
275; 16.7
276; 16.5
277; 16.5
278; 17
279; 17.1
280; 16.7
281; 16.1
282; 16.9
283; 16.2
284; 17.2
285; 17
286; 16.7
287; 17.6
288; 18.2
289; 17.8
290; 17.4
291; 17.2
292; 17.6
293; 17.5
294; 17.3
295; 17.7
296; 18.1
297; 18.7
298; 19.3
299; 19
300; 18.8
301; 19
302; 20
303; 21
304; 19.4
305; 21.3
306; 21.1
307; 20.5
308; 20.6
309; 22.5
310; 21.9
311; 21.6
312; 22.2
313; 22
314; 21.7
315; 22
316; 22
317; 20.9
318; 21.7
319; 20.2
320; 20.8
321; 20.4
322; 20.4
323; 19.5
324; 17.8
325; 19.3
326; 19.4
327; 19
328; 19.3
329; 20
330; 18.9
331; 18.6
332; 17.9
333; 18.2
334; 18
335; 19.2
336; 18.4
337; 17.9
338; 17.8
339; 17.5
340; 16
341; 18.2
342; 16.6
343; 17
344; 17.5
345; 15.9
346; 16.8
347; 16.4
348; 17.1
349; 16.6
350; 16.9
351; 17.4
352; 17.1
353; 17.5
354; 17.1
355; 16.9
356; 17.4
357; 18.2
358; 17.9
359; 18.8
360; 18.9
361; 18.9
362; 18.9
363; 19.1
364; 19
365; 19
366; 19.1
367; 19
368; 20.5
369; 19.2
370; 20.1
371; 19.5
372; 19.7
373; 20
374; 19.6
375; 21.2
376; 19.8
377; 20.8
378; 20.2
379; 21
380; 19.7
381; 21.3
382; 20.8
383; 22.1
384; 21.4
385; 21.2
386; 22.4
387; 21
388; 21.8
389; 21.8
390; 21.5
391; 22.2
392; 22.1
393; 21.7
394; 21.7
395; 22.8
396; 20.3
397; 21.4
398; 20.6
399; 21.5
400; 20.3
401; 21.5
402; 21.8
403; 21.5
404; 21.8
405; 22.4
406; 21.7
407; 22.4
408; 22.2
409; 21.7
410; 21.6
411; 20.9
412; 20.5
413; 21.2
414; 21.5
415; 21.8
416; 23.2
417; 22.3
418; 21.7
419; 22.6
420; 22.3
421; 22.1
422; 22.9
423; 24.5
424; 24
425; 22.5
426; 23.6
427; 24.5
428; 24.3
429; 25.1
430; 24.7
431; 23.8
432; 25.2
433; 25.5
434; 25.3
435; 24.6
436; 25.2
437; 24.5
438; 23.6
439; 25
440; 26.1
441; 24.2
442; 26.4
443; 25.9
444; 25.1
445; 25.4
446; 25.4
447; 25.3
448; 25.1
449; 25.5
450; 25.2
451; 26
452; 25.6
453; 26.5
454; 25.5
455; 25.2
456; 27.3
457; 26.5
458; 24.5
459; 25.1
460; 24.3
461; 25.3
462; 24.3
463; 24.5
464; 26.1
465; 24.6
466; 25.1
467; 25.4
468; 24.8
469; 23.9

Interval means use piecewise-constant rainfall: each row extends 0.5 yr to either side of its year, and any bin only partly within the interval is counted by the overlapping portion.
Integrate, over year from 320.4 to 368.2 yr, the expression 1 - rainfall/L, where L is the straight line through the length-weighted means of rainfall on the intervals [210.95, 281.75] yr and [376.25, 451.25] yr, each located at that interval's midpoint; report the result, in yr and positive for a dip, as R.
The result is 5.8 yr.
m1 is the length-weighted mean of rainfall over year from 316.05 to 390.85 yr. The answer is 19.1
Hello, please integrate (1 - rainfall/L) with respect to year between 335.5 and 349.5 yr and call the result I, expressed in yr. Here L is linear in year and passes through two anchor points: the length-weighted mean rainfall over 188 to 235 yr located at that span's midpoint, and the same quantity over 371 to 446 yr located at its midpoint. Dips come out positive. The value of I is 2.5 yr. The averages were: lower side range 17.9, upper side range 22.5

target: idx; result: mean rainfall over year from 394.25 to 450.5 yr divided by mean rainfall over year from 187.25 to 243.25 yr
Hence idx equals 1.3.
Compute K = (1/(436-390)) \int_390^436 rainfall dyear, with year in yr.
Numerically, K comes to 22.5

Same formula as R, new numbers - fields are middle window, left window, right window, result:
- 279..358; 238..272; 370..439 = 3.65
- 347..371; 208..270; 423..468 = 4.12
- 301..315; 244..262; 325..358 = -2.71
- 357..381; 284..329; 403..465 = 2.45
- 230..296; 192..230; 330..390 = 2.60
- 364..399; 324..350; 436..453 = 0.32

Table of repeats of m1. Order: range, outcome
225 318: 18.3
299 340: 19.9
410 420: 21.8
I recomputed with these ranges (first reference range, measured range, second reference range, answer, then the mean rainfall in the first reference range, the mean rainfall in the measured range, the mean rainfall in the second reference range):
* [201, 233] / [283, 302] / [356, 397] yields 1.20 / 18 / 17.9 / 20.3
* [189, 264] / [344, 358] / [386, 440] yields 2.64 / 17.8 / 17.1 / 22.6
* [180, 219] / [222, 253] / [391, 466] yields 1.45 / 17.7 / 17.8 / 23.7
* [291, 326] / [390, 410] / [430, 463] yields 1.56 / 20.1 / 21.7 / 25.2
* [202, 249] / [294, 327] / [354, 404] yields -1.77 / 17.9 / 20.3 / 20.3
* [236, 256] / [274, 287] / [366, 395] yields 1.18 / 17.6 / 16.8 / 20.8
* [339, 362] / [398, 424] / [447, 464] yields 0.08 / 17.4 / 21.9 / 25.4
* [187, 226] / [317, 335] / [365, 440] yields 0.82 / 17.8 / 19.4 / 22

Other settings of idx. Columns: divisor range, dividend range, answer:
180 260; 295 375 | 1.07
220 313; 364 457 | 1.25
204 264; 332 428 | 1.13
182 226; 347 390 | 1.09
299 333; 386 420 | 1.07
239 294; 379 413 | 1.23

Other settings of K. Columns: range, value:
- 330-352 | 17.4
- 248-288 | 17.4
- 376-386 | 21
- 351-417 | 20.5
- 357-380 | 19.5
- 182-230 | 17.8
